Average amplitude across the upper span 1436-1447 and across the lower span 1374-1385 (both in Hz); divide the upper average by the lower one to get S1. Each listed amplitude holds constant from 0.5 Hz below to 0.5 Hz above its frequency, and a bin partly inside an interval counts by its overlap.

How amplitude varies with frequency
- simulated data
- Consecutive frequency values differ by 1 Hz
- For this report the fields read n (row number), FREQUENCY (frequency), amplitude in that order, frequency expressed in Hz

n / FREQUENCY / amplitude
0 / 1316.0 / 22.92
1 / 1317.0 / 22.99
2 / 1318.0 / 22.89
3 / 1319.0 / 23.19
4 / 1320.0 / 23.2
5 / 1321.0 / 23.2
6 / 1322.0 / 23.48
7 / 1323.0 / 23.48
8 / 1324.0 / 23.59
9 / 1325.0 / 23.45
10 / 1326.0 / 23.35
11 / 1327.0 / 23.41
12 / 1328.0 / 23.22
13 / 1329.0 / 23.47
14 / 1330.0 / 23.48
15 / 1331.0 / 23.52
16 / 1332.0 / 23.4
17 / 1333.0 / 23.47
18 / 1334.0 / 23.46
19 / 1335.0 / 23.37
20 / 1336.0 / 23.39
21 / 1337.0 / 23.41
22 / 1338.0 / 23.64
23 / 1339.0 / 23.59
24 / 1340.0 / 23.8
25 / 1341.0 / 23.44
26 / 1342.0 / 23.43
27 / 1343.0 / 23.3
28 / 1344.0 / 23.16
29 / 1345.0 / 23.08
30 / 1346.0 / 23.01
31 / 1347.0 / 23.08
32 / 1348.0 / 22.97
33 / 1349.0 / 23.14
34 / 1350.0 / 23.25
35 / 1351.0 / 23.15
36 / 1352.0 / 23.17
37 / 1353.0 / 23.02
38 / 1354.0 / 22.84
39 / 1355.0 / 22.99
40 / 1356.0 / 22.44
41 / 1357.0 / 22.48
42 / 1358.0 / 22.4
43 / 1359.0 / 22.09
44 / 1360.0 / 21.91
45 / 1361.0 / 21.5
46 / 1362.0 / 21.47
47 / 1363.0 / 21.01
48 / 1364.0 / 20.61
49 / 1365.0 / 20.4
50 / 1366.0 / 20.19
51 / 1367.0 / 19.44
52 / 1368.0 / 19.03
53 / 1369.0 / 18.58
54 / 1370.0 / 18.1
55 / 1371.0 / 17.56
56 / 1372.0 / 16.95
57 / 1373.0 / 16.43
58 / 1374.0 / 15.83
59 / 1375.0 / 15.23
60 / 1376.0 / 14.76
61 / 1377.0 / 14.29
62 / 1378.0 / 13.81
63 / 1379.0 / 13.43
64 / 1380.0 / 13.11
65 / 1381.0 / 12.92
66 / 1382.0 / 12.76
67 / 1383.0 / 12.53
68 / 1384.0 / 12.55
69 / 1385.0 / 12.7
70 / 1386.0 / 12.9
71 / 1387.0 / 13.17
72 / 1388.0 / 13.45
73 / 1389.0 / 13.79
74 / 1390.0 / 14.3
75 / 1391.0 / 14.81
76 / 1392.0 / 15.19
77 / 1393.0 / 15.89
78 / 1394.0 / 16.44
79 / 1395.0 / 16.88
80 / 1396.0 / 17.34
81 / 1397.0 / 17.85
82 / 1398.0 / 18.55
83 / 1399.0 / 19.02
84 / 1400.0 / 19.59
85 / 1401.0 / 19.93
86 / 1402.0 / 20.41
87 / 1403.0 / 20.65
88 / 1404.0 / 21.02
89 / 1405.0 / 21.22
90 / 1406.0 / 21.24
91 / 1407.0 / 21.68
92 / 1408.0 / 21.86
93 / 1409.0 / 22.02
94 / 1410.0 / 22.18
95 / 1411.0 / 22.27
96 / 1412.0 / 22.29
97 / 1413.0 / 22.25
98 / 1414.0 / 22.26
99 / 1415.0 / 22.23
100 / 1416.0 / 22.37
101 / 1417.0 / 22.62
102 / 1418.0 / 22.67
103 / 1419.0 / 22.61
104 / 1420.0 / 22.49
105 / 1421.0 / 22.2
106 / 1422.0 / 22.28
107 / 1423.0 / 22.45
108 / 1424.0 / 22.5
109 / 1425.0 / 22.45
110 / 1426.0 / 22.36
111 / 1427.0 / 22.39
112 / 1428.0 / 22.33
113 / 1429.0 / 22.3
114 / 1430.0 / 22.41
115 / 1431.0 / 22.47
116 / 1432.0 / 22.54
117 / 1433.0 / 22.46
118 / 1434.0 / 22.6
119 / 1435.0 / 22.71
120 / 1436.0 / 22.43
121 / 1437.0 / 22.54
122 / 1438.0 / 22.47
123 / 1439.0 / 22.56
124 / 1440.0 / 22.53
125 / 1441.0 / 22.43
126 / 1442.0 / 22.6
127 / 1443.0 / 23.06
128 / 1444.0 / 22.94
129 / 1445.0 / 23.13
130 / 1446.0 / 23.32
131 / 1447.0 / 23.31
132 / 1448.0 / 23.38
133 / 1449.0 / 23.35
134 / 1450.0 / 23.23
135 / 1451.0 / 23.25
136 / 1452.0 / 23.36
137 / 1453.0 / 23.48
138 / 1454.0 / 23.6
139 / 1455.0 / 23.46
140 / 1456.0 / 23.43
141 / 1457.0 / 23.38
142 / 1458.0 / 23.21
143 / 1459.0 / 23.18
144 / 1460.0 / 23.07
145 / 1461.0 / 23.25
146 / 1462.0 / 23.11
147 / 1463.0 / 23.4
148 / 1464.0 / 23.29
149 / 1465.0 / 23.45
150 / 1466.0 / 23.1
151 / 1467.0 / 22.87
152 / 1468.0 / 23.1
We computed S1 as 1.67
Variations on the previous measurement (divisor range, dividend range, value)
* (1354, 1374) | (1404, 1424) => 1.09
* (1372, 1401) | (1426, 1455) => 1.51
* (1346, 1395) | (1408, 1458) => 1.26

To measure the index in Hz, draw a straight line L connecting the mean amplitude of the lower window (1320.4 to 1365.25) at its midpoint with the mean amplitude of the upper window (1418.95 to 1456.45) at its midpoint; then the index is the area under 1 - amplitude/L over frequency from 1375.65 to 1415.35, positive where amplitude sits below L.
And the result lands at 9.5 Hz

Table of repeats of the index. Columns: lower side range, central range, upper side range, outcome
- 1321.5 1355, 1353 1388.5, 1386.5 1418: 6.33 Hz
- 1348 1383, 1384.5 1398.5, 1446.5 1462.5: 3.52 Hz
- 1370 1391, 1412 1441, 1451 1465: -4.23 Hz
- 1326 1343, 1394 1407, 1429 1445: 1.96 Hz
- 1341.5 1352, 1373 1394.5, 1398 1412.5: 7.64 Hz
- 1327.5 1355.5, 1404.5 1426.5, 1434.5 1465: 0.90 Hz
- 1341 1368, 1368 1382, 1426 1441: 4.28 Hz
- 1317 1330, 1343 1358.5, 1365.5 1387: -3.05 Hz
